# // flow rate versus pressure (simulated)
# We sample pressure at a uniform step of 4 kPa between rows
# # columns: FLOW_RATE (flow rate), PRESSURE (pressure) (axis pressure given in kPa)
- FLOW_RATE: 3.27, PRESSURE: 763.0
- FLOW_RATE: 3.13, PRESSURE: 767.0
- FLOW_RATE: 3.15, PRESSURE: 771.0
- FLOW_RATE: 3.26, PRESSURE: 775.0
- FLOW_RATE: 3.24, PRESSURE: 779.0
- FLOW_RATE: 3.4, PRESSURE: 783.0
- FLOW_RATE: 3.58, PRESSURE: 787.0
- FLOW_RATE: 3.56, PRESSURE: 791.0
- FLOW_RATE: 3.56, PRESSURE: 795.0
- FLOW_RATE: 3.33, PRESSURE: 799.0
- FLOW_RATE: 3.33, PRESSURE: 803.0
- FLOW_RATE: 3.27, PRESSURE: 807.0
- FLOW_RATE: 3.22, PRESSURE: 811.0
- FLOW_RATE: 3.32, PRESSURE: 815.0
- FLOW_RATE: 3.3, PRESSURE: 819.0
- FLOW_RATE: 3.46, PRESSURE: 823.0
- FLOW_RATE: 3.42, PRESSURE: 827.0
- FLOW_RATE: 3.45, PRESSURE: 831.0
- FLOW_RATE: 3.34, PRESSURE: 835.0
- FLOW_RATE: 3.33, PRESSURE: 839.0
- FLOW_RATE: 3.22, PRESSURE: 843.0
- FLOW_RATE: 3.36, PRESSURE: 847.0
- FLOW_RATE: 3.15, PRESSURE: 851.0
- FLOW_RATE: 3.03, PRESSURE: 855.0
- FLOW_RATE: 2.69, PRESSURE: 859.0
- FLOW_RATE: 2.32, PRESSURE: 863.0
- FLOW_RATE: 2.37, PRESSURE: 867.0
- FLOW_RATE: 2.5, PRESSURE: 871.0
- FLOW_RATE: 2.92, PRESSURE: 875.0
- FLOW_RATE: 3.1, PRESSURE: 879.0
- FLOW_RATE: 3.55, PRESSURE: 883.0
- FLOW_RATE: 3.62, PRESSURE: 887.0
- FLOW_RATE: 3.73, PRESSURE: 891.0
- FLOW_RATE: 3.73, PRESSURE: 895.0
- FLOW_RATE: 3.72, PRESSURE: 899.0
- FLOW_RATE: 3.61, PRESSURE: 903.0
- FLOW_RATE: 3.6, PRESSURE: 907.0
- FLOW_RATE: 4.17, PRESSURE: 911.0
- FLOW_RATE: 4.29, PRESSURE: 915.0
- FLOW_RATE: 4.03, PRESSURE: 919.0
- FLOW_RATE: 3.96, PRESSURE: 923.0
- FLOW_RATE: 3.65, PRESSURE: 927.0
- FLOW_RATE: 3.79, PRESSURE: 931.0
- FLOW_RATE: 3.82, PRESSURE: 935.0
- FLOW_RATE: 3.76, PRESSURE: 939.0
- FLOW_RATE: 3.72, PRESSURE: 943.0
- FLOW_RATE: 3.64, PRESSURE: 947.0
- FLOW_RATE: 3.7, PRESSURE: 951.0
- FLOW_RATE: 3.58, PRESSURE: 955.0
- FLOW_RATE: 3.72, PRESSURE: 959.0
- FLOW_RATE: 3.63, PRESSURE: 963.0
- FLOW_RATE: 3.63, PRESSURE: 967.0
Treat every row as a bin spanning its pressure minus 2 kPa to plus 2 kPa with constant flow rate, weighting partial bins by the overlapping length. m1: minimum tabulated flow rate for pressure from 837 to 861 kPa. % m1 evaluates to 2.69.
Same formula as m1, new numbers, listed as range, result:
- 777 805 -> 3.24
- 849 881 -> 2.32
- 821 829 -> 3.42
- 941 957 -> 3.58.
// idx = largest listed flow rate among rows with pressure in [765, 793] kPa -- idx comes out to 3.58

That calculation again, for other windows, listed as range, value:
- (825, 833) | 3.45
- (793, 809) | 3.56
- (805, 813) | 3.27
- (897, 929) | 4.29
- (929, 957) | 3.82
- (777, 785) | 3.4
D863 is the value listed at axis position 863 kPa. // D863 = 2.32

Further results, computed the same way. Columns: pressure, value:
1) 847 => 3.36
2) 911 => 4.17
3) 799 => 3.33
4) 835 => 3.34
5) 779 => 3.24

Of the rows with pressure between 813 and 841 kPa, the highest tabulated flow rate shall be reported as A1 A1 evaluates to 3.46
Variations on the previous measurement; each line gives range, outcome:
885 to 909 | 3.73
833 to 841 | 3.34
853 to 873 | 3.03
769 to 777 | 3.26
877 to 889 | 3.62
